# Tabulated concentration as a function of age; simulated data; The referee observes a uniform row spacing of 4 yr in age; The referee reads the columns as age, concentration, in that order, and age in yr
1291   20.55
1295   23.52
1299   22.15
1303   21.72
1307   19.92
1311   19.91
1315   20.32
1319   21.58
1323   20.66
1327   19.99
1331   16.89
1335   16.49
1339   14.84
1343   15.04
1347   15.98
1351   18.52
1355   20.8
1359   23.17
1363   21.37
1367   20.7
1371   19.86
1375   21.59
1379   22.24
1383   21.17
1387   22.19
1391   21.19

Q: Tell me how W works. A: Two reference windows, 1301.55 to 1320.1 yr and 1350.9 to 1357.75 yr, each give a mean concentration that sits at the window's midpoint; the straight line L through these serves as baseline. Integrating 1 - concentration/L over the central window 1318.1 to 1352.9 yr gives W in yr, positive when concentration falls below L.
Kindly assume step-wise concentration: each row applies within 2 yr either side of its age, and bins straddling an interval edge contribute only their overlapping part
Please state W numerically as 4.8 yr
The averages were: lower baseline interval 20.6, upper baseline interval 20.4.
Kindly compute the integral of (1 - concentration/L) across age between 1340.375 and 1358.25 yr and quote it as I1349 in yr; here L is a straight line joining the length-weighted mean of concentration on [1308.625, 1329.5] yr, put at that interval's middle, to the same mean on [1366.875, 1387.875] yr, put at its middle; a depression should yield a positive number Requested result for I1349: 2.6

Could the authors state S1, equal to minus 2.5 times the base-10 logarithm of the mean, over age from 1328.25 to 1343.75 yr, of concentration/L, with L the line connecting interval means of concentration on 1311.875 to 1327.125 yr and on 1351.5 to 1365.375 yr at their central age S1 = 0.29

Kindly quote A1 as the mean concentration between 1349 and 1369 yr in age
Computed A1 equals 20.9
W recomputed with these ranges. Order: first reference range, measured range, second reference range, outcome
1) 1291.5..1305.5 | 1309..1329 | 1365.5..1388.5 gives 1.3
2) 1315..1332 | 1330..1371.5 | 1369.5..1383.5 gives 4.4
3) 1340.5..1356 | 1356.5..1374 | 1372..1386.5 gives -1.5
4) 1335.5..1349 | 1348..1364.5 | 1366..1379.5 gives -2.4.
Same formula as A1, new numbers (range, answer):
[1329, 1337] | 16.7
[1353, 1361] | 22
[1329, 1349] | 15.8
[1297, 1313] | 20.9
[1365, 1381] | 21.1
